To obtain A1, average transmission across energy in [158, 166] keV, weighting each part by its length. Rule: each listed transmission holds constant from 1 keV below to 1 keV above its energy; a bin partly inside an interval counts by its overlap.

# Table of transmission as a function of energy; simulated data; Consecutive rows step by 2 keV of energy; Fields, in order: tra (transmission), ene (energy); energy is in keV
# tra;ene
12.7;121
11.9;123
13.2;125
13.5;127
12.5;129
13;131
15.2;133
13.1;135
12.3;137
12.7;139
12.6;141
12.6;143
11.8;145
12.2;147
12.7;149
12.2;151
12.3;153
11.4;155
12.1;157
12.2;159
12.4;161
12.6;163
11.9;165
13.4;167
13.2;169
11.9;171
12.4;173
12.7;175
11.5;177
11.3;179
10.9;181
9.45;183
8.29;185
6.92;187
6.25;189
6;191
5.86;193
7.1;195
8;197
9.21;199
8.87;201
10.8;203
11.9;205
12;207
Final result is 12.3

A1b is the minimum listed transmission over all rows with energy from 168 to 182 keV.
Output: 10.9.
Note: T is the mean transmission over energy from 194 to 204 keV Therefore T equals 8.8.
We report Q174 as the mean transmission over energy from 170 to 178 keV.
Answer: 12.1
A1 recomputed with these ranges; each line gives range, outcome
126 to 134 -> 13.6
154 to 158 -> 11.8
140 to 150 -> 12.4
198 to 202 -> 9.04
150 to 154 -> 12.2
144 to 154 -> 12.2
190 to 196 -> 6.32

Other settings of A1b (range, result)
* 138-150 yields 11.8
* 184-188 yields 6.92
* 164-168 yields 11.9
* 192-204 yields 5.86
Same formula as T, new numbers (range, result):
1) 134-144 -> 12.7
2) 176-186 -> 10.3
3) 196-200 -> 8.61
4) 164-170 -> 12.8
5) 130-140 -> 13.3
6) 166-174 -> 12.7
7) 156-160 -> 12.1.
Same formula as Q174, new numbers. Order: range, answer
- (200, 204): 9.84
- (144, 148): 12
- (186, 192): 6.39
